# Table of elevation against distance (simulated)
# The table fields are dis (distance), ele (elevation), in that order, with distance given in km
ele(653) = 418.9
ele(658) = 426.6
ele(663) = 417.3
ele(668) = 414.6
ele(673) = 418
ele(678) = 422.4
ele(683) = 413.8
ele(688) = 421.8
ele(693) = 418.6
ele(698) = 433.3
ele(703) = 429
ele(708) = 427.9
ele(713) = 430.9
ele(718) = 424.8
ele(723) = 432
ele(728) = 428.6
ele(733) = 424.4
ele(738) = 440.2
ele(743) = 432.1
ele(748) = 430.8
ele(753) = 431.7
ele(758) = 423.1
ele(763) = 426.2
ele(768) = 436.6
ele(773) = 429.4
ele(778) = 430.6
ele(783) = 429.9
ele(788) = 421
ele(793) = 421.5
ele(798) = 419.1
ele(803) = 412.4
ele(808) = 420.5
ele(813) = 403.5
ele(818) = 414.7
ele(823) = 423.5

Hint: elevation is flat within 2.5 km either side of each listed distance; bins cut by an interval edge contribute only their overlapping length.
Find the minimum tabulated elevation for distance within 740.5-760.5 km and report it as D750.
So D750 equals 423.1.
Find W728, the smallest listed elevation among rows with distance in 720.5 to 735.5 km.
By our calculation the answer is 424.4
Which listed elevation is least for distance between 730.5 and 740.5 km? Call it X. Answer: 424.4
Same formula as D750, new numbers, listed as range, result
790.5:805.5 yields 412.4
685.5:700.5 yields 418.6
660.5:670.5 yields 414.6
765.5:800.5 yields 419.1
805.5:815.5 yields 403.5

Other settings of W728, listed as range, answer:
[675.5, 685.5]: 413.8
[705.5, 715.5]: 427.9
